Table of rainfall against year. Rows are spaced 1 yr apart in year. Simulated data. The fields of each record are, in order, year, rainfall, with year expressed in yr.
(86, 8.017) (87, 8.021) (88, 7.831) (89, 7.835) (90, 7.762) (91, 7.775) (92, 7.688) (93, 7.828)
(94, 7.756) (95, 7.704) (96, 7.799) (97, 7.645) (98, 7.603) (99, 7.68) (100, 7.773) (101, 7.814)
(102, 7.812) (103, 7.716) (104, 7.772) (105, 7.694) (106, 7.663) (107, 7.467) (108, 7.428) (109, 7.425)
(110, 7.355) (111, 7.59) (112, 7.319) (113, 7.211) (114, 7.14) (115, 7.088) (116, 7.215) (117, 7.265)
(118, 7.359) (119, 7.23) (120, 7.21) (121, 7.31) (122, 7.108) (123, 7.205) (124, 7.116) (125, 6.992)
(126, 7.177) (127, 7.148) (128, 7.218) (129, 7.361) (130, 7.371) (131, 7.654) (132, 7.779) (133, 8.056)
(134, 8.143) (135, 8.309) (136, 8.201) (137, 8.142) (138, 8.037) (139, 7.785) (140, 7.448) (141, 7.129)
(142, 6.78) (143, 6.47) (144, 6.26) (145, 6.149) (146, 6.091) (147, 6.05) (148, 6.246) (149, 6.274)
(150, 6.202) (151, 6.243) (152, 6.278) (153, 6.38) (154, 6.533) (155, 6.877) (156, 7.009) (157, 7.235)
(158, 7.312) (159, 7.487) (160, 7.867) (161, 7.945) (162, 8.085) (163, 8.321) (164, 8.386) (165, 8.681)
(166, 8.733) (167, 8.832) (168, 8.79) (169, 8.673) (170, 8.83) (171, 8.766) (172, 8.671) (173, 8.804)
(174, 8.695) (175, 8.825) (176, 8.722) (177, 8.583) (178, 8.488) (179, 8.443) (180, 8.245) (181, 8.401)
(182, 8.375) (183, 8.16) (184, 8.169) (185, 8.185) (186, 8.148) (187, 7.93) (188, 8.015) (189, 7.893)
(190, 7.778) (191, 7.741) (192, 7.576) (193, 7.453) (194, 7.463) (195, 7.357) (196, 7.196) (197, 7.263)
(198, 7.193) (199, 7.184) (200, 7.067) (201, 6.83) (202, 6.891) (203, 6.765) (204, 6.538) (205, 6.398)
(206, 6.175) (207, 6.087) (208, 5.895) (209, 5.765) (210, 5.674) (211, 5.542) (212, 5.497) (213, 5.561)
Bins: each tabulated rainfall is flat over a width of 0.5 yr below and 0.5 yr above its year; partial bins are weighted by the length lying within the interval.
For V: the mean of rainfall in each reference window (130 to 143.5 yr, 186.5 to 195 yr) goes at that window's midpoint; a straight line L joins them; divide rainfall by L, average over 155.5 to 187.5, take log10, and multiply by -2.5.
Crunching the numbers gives -0.08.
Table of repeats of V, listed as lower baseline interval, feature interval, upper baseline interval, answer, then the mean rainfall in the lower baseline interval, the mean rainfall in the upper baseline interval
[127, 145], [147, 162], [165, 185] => 0.17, 7.49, 8.58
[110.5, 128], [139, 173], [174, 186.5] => 0.08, 7.22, 8.41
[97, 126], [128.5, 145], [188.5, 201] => -0.02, 7.41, 7.41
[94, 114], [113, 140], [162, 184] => 0.06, 7.6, 8.57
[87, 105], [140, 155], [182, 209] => 0.17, 7.76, 7.27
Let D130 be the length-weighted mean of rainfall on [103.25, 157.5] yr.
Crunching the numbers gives 7.17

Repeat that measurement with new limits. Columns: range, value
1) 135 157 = 6.83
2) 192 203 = 7.19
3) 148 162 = 6.91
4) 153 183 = 8.2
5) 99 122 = 7.45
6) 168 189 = 8.45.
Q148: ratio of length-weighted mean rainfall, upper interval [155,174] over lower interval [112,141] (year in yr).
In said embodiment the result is 1.1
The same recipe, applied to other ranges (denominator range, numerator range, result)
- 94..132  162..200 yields 1.10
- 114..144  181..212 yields 0.97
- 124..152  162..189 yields 1.19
